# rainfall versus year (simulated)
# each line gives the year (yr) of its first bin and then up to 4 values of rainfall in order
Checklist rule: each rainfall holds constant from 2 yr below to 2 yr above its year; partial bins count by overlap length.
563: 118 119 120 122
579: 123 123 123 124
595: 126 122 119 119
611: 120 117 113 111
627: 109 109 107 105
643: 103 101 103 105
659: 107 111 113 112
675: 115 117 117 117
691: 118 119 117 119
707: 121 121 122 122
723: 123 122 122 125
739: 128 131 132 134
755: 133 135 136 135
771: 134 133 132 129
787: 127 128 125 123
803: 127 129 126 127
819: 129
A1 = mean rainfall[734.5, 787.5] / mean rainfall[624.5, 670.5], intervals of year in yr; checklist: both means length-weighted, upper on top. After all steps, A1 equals 1.24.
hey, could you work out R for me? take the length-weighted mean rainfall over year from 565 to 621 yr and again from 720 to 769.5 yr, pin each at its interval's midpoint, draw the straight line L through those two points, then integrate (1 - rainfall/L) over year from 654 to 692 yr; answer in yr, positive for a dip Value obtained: 3.7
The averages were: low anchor 121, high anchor 130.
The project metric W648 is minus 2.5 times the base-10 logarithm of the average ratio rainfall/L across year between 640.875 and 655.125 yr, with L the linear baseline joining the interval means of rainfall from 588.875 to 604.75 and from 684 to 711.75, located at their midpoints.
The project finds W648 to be 0.17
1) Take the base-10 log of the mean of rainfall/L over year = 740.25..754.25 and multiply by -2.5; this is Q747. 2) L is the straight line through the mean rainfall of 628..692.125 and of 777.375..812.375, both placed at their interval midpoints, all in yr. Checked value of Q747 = -0.094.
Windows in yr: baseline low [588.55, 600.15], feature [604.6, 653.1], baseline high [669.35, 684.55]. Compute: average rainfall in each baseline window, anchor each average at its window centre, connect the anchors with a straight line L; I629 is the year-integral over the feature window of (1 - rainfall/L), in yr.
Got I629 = 4.3 yr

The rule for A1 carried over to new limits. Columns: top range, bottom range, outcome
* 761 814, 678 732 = 1.08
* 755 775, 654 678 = 1.21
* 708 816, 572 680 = 1.12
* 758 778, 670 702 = 1.15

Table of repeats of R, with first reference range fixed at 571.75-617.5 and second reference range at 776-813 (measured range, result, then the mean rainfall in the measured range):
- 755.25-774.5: -1.2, 135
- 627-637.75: 1.3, 108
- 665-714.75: 2.8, 117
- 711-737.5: 0.6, 123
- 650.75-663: 1.7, 106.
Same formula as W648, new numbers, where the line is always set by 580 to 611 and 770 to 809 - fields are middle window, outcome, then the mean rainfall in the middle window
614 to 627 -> 0.09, 113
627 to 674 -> 0.16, 107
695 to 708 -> 0.06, 119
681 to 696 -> 0.07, 118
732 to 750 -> -0.02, 129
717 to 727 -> 0.03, 122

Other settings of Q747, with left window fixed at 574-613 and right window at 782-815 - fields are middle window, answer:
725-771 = -0.04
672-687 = 0.07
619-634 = 0.12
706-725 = 0.03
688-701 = 0.06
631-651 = 0.18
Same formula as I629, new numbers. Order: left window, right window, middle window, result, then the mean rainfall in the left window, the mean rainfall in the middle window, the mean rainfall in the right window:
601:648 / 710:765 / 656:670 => 0.82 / 111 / 110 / 128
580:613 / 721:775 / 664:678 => 1.40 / 122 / 113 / 130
